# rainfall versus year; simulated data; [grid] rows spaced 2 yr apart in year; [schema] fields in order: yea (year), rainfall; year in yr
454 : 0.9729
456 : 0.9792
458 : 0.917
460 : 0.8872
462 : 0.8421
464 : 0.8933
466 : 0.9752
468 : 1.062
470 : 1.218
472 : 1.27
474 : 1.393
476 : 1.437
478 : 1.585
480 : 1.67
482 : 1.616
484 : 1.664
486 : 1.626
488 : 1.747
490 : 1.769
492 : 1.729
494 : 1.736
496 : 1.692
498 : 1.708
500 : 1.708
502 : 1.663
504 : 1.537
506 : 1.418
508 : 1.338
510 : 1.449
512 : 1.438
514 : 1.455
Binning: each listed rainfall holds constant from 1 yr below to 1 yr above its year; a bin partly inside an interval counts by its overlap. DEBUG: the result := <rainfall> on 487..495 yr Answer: 1.75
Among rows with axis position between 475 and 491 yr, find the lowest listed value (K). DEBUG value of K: 1.437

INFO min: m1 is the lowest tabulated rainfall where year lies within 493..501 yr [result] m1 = 1.692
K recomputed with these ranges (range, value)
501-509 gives 1.338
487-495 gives 1.729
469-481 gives 1.218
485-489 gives 1.626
